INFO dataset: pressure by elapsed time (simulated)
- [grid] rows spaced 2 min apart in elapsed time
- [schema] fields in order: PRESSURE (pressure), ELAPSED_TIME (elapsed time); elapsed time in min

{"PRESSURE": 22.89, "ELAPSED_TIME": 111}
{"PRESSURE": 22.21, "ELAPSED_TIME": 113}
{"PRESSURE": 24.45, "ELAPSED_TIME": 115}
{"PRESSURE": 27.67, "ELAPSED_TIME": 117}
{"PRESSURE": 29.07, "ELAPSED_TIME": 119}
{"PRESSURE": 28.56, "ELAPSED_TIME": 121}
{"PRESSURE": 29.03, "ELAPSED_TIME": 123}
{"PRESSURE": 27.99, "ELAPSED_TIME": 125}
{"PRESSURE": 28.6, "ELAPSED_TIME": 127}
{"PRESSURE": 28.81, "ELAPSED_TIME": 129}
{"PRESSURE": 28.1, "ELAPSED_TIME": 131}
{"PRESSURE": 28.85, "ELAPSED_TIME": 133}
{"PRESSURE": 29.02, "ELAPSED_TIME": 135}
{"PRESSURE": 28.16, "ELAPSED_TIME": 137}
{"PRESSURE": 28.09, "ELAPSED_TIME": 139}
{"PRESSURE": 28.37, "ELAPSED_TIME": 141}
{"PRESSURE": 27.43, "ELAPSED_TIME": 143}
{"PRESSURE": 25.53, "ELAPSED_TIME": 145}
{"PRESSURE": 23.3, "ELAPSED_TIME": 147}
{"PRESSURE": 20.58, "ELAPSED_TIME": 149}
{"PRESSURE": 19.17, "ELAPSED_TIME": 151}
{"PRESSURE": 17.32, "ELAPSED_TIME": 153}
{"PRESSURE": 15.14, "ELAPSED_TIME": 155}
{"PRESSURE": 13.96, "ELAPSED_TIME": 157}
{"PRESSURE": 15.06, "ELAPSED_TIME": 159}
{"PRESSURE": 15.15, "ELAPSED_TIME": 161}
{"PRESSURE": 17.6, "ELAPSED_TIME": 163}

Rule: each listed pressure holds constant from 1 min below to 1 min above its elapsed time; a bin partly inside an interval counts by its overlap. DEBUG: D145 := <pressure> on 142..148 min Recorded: 25.4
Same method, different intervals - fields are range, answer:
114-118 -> 26.1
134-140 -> 28.4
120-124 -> 28.8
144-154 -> 21.2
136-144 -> 28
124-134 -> 28.5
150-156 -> 17.2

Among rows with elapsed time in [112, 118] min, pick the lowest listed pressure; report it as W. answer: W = 22.21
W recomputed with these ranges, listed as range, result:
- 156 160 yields 13.96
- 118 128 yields 27.99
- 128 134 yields 28.1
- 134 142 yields 28.09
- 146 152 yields 19.17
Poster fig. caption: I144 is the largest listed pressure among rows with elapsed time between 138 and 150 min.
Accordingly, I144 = 28.37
